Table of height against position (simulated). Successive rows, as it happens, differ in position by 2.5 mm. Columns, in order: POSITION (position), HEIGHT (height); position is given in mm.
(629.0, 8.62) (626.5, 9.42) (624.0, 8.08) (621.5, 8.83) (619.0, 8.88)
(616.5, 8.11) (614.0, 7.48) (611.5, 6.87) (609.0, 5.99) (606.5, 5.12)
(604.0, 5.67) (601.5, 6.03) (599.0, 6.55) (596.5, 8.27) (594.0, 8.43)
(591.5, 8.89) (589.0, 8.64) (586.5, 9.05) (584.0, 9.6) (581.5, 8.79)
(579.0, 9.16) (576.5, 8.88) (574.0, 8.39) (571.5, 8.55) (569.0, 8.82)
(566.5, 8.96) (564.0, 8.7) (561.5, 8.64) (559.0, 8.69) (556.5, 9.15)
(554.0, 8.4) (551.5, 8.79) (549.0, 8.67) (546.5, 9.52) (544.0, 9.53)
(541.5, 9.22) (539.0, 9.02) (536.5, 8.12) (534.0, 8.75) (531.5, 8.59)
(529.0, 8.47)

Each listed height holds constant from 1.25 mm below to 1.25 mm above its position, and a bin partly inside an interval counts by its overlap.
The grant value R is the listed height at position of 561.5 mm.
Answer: 8.64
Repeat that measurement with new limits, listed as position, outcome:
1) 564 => 8.7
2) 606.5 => 5.12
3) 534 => 8.75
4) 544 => 9.53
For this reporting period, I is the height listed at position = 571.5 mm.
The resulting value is 8.55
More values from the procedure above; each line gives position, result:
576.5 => 8.88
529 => 8.47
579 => 9.16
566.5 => 8.96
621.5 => 8.83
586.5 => 9.05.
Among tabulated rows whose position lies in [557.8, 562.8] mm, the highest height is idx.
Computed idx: 8.69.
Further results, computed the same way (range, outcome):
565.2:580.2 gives 9.16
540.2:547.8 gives 9.53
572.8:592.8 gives 9.6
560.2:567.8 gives 8.96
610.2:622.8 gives 8.88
